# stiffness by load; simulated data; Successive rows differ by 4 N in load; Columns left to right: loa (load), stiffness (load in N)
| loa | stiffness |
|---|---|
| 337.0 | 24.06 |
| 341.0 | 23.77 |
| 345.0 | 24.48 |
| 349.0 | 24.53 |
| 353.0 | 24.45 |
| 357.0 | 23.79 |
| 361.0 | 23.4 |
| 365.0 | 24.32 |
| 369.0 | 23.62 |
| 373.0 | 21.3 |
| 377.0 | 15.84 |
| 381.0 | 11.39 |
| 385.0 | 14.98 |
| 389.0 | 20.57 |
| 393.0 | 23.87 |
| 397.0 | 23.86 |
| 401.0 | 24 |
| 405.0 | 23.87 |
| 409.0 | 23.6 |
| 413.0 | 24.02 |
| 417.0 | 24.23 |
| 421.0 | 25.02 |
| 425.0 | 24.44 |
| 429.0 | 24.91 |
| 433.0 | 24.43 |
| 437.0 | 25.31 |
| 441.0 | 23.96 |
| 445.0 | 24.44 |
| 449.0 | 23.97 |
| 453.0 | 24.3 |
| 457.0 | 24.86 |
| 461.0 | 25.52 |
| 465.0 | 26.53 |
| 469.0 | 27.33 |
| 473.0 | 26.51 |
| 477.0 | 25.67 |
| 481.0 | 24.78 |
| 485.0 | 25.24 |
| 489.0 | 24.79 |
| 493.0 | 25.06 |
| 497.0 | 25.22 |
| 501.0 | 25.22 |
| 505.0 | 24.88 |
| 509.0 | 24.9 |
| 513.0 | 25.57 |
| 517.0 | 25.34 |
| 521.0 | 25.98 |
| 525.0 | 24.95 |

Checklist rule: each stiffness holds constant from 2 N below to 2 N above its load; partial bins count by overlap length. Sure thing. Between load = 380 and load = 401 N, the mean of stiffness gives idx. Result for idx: 19.8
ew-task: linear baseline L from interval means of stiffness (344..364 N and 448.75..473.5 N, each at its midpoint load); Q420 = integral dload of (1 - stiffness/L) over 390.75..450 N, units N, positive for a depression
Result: 1.9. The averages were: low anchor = 24.1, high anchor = 25.6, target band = 24.3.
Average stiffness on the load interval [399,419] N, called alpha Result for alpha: 23.9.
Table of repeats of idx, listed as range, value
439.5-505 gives 25.2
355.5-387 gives 19.8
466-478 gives 26.6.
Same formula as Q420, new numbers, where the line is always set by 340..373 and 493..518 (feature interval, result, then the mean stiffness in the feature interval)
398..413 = 0.3 N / 23.9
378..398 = 4.7 N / 18.5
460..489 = -1.1 N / 25.9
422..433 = -0.1 N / 24.7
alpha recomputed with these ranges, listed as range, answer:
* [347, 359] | 24.3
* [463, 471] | 26.9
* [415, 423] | 24.6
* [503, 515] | 25.1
